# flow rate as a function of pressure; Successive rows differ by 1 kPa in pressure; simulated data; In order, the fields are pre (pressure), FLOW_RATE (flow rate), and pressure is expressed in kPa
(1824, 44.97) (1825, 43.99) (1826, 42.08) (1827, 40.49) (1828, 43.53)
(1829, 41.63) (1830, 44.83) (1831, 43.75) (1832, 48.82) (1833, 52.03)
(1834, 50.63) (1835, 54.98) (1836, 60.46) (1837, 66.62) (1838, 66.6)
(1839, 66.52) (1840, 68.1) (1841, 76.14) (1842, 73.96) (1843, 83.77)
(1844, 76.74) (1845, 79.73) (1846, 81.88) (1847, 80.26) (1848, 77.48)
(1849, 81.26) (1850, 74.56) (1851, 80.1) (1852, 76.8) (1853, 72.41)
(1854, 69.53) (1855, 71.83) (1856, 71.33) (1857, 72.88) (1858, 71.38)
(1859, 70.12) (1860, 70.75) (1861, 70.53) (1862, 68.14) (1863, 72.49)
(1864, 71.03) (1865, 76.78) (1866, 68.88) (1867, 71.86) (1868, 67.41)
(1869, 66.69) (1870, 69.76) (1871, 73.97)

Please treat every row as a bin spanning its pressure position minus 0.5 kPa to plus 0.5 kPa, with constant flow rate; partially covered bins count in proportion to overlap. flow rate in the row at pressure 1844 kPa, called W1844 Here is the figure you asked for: 76.74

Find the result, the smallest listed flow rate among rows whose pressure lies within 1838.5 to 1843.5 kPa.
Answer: 66.52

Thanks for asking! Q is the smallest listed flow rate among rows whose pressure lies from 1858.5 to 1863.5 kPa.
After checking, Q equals 68.14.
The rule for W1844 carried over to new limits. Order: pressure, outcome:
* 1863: 72.49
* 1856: 71.33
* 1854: 69.53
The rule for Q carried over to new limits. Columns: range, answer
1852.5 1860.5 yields 69.53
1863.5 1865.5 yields 71.03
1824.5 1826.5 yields 42.08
